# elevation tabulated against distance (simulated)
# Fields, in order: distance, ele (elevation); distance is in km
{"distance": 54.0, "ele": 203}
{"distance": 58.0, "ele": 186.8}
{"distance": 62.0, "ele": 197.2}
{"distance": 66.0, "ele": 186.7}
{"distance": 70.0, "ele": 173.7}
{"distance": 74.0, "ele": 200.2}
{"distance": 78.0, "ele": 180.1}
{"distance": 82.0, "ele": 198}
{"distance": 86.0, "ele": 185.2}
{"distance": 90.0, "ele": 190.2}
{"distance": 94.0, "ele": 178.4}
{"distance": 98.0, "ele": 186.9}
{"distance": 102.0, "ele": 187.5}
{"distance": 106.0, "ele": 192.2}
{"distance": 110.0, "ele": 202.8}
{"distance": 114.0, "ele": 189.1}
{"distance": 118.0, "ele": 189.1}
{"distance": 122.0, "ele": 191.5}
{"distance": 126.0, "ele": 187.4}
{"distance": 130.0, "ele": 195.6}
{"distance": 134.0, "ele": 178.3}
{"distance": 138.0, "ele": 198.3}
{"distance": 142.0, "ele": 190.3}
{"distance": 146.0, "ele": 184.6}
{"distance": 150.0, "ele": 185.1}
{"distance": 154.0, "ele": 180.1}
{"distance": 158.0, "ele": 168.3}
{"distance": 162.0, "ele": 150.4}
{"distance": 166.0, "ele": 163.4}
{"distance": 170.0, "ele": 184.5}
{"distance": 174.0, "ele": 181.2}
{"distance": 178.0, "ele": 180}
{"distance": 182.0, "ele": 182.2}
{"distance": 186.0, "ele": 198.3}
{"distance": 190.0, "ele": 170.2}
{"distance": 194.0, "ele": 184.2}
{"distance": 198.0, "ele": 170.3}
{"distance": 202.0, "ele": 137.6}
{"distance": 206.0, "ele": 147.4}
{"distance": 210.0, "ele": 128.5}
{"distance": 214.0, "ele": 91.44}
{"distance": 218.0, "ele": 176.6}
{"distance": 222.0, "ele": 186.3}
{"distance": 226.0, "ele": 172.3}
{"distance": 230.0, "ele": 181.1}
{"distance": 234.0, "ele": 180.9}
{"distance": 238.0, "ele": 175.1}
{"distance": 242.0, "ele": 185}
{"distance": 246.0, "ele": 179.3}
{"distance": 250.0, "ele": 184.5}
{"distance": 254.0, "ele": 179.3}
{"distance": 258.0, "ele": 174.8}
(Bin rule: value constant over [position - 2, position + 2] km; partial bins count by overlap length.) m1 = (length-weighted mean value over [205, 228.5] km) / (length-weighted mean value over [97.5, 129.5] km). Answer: 0.79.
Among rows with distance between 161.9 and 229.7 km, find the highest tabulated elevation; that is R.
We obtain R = 198.3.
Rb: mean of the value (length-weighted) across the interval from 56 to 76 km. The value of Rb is 189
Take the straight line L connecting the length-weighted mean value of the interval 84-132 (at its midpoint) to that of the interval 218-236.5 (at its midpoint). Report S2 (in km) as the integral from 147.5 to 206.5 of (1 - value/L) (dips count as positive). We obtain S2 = 3.5 km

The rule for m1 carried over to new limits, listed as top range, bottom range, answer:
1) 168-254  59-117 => 0.90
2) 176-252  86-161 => 0.90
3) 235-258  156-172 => 1.08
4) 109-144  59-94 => 1.01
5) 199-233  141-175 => 0.88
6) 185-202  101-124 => 0.91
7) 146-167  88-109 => 0.91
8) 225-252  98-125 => 0.94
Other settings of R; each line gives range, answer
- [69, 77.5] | 200.2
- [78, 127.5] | 202.8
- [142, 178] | 190.3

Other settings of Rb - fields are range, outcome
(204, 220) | 136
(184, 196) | 184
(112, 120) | 189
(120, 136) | 188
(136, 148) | 191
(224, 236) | 178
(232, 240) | 178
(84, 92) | 188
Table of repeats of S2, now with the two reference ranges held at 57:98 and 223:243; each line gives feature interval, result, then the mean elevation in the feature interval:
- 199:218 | 4.9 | 134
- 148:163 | 0.9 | 172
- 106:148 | -1.3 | 191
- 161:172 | 0.9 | 168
